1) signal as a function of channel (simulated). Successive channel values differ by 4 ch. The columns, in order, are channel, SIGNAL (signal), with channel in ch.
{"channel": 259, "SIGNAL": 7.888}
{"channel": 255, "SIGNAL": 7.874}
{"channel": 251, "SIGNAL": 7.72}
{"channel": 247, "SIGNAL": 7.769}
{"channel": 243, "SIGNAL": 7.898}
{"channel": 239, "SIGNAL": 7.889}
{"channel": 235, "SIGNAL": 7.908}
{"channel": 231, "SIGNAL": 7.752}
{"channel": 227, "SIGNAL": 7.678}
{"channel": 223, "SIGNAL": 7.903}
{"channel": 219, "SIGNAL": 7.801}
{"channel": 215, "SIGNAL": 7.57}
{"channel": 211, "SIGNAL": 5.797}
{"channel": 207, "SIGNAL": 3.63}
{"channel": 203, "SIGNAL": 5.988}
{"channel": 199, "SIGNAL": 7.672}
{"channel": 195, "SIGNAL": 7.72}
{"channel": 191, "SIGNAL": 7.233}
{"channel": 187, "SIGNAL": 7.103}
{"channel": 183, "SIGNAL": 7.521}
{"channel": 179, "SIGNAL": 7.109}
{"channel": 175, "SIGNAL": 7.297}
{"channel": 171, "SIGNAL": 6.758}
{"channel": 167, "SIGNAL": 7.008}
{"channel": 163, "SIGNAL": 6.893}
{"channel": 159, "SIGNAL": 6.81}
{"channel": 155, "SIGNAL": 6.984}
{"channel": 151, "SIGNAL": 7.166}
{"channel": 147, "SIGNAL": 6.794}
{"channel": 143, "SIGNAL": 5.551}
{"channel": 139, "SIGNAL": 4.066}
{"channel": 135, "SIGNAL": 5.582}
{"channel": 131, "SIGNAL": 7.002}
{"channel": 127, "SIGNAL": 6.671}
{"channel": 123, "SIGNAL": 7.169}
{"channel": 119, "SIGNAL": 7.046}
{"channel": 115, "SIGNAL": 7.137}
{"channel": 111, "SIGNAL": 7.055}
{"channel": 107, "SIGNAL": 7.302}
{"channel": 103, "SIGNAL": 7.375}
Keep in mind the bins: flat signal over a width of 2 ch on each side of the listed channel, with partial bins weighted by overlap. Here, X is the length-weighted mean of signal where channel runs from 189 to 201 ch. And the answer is 7.54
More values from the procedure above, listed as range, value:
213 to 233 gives 7.74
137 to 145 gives 4.81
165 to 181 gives 7.04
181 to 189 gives 7.31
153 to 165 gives 6.9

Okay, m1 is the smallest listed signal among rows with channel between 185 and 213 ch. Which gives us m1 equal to 3.63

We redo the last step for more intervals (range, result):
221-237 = 7.678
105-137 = 5.582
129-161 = 4.066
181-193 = 7.103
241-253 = 7.72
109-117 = 7.055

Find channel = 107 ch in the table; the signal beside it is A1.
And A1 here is 7.302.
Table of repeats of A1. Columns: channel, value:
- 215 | 7.57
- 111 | 7.055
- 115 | 7.137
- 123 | 7.169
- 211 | 5.797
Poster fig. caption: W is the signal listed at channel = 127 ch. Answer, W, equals 6.671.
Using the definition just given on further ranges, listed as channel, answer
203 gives 5.988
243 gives 7.898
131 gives 7.002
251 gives 7.72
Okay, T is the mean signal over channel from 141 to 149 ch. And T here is 6.17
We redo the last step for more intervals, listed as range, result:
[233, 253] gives 7.84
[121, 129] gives 6.92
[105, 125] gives 7.14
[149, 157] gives 7.08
